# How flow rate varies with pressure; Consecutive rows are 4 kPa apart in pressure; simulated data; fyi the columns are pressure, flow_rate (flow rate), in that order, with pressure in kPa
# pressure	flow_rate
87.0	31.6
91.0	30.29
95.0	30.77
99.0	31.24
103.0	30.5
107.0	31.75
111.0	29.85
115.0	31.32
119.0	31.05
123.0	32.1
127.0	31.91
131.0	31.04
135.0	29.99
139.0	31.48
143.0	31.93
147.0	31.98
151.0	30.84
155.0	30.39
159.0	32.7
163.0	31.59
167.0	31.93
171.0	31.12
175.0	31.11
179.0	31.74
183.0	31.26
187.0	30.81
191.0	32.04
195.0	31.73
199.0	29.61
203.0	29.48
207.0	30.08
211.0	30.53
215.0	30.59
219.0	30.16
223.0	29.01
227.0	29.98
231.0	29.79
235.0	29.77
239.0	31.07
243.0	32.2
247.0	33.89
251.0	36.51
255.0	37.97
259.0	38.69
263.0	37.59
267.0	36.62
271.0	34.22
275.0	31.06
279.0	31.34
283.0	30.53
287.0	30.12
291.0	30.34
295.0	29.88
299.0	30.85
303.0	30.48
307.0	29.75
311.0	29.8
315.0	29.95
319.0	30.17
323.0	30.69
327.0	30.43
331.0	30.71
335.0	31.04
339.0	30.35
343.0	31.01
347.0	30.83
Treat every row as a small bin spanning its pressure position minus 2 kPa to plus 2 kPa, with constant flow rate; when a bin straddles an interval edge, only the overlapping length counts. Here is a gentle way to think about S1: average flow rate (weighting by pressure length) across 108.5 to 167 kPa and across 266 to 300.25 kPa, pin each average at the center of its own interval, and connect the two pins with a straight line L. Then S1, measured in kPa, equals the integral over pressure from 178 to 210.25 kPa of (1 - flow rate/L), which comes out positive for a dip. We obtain 0.62 kPa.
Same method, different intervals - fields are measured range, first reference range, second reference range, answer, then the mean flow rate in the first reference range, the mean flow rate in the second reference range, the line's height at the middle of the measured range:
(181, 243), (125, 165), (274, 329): 1.00 kPa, 31.4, 30.4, 31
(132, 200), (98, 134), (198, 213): -1.90 kPa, 31.2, 29.9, 30.5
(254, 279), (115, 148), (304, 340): -4.02 kPa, 31.4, 30.3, 30.6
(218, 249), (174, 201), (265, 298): 0.70 kPa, 31.2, 31.7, 31.5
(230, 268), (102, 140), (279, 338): -4.81 kPa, 31.1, 30.4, 30.6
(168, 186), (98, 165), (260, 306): 0.13 kPa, 31.3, 32.2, 31.5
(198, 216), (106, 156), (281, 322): 0.41 kPa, 31.2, 30.2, 30.8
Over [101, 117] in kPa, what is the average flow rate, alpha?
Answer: 30.9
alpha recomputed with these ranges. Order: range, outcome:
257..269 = 37.6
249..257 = 37.2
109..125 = 31.1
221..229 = 29.5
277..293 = 30.6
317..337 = 30.6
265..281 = 33.3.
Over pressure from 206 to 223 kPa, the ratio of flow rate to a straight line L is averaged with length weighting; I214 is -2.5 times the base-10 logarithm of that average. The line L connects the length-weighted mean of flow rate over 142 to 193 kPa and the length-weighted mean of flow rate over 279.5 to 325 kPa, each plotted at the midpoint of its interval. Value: 0.031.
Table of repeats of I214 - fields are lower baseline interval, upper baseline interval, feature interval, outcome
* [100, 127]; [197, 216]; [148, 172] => -0.03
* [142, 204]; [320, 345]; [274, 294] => 0.01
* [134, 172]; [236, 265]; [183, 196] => 0.05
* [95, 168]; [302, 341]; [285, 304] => 0.01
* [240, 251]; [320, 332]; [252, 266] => -0.15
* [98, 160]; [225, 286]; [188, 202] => 0.05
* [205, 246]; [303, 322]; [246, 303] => -0.11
